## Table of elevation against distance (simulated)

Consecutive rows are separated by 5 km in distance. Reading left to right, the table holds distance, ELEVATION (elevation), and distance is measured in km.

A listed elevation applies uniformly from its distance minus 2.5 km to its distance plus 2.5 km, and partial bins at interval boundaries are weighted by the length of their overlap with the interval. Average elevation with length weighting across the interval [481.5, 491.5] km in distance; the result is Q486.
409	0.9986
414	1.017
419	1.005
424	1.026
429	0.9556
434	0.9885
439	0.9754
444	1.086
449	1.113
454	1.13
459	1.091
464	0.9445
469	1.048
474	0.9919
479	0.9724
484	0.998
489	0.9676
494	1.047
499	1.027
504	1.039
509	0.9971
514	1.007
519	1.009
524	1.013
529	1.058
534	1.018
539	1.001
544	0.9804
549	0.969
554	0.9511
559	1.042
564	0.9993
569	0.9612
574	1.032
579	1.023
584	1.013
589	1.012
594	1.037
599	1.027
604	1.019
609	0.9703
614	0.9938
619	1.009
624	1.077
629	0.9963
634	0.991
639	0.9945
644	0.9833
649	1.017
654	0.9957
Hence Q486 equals 0.983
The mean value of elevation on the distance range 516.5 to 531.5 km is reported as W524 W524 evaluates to 1.03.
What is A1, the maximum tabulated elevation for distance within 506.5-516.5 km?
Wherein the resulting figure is 1.007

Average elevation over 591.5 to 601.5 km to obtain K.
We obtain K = 1.03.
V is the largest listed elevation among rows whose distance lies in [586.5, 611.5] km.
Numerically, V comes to 1.037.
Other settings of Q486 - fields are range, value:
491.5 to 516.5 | 1.02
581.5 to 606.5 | 1.02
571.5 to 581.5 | 1.03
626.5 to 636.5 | 0.994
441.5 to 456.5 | 1.11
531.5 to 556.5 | 0.984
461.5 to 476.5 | 0.995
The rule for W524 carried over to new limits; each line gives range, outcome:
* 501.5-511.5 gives 1.02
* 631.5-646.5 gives 0.99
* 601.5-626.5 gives 1.01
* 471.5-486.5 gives 0.987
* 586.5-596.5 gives 1.02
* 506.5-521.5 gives 1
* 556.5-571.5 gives 1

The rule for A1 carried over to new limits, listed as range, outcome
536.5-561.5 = 1.042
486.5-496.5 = 1.047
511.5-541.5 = 1.058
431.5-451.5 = 1.113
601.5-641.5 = 1.077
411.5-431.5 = 1.026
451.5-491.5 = 1.13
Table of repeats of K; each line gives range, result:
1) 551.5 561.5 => 0.997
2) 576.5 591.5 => 1.02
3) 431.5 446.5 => 1.02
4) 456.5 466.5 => 1.02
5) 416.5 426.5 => 1.02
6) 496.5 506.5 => 1.03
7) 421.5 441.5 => 0.986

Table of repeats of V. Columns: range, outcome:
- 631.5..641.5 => 0.9945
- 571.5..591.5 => 1.032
